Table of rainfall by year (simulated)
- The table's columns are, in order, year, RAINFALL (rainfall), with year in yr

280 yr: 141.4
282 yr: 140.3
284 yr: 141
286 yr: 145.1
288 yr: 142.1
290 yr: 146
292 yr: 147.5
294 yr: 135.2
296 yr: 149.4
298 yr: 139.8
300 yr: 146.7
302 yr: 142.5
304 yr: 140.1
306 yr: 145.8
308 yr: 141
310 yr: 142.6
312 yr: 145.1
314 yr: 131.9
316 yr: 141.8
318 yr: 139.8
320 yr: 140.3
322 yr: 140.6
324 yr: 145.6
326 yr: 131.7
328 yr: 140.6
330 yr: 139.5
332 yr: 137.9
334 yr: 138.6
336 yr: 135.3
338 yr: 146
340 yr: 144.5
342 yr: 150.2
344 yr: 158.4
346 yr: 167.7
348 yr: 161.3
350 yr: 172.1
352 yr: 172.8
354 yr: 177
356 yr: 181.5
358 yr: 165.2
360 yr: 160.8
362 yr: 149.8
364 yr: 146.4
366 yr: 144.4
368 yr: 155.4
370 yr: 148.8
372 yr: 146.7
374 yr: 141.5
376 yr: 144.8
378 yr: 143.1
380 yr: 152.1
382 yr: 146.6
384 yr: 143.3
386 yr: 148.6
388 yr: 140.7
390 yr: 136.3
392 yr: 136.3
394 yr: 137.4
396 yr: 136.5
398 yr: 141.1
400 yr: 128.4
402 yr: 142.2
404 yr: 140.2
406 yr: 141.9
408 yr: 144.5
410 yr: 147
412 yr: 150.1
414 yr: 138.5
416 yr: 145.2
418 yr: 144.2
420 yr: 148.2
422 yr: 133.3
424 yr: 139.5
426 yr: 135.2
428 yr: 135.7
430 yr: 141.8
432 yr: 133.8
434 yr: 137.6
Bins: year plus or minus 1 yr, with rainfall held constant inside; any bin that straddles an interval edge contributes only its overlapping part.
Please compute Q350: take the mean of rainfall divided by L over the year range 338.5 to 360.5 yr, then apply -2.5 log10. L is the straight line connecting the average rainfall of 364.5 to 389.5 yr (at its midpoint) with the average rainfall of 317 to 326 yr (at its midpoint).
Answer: -0.15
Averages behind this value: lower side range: 140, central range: 164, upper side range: 146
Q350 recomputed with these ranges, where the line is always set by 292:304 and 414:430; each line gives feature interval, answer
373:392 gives -0.02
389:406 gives 0.02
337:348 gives -0.09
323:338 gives 0.02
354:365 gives -0.15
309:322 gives 0.02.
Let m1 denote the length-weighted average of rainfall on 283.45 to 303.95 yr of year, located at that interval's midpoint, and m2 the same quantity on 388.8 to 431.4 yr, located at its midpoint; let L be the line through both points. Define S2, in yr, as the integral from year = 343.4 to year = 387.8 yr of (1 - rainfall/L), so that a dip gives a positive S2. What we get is -4.4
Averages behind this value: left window 143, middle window 156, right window 140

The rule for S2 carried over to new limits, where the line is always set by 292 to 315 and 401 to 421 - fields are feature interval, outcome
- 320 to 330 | 0.2 yr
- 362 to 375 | -0.4 yr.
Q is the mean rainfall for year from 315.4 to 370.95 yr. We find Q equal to 151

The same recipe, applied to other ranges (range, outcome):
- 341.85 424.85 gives 149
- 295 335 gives 141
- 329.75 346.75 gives 146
